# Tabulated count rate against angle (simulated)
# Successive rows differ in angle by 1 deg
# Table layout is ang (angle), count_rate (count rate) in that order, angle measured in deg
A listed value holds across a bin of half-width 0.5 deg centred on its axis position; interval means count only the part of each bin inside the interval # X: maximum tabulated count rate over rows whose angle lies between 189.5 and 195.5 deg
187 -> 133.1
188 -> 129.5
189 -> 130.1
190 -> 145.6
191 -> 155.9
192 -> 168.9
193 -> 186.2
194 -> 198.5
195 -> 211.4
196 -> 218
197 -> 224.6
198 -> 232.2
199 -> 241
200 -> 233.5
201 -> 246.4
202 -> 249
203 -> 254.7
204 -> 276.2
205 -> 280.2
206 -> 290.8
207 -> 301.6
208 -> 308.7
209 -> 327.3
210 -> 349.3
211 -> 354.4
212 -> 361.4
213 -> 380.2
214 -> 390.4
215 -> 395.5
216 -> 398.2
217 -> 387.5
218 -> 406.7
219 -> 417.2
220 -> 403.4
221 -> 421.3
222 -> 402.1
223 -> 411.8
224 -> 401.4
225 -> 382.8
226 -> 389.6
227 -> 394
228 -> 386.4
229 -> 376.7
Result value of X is 211.4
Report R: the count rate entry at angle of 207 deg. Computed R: 301.6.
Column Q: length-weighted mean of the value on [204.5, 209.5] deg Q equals 302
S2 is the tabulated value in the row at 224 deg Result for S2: 401.4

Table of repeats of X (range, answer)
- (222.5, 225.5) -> 411.8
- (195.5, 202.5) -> 249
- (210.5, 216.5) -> 398.2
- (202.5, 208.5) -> 308.7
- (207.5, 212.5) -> 361.4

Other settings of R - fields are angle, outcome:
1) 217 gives 387.5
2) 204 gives 276.2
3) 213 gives 380.2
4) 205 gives 280.2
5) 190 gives 145.6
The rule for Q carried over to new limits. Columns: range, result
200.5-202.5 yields 248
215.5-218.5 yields 397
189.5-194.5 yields 171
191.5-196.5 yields 197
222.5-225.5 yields 399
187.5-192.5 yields 146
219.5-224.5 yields 408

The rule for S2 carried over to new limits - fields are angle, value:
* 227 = 394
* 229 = 376.7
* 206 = 290.8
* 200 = 233.5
